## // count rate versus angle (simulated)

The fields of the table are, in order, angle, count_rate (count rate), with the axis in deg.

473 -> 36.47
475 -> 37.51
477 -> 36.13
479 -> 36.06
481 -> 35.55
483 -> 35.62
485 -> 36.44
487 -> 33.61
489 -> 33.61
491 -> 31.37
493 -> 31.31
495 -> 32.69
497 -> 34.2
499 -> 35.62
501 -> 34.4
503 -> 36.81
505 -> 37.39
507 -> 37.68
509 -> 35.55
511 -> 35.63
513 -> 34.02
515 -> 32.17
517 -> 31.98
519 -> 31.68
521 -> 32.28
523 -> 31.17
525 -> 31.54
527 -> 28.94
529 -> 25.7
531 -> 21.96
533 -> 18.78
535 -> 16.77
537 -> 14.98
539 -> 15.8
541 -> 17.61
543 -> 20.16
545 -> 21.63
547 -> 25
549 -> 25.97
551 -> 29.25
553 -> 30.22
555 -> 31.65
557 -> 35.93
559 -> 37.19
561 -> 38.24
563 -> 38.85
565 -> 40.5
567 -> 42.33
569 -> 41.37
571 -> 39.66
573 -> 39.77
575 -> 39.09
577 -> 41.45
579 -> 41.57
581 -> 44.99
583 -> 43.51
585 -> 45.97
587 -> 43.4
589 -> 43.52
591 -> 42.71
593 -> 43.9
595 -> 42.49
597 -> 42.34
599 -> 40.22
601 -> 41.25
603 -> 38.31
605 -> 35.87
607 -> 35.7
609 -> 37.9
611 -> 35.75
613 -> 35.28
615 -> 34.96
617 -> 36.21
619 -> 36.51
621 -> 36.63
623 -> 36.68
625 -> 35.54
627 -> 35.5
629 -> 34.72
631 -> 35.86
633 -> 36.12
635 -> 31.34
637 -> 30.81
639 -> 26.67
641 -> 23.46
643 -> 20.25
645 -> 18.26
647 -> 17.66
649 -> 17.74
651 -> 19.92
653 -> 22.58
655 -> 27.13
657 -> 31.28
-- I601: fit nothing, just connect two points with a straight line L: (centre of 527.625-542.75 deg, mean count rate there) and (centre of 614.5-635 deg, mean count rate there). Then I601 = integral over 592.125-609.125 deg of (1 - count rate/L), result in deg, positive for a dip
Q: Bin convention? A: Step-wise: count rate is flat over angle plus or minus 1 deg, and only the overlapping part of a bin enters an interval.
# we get -4.8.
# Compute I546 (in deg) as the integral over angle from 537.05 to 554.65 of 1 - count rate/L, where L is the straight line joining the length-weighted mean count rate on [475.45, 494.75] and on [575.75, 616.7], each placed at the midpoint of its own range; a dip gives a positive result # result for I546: 6.9 deg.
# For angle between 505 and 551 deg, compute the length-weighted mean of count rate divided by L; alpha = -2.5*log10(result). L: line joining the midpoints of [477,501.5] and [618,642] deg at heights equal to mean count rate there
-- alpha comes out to 0.25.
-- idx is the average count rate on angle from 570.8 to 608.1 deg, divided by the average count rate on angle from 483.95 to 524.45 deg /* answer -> 1.22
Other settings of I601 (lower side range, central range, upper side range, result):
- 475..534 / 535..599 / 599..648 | -4.66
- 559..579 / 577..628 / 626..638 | -3.56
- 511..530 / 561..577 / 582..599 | -0.24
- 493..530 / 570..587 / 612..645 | -4.81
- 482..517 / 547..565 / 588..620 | 1.75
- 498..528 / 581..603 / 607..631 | -4.61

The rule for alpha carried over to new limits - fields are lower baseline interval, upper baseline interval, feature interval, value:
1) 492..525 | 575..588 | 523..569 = 0.36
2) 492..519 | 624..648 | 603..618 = -0.20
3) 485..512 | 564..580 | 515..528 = 0.17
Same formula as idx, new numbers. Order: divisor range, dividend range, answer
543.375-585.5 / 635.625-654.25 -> 0.61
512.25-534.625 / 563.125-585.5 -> 1.45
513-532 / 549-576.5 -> 1.23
